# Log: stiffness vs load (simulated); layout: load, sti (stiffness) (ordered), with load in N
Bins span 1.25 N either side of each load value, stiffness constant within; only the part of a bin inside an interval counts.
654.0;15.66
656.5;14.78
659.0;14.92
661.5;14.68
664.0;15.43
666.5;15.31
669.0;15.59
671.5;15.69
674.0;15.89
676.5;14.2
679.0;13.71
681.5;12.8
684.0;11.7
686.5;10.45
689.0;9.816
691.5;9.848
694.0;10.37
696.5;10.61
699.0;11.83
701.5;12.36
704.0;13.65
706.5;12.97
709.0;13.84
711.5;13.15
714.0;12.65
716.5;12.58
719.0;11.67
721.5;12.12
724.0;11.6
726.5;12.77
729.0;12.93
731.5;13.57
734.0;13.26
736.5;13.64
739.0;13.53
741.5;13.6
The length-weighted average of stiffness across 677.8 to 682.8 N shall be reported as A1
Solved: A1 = 13.2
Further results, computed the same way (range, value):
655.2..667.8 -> 15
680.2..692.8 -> 10.9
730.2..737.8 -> 13.5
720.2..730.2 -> 12.3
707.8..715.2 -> 13.2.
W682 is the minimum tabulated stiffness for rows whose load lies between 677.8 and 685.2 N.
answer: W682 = 11.7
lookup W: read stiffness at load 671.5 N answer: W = 15.69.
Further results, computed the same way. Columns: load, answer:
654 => 15.66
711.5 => 13.15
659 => 14.92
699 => 11.83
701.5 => 12.36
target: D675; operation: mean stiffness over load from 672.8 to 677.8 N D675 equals 15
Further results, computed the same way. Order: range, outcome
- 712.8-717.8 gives 12.6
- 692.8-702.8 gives 11.3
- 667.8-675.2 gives 15.7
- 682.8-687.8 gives 11.1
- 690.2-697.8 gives 10.3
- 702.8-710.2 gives 13.5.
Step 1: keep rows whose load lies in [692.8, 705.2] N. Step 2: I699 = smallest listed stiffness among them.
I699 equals 10.37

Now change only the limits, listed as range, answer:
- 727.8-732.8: 12.93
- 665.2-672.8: 15.31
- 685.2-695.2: 9.816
